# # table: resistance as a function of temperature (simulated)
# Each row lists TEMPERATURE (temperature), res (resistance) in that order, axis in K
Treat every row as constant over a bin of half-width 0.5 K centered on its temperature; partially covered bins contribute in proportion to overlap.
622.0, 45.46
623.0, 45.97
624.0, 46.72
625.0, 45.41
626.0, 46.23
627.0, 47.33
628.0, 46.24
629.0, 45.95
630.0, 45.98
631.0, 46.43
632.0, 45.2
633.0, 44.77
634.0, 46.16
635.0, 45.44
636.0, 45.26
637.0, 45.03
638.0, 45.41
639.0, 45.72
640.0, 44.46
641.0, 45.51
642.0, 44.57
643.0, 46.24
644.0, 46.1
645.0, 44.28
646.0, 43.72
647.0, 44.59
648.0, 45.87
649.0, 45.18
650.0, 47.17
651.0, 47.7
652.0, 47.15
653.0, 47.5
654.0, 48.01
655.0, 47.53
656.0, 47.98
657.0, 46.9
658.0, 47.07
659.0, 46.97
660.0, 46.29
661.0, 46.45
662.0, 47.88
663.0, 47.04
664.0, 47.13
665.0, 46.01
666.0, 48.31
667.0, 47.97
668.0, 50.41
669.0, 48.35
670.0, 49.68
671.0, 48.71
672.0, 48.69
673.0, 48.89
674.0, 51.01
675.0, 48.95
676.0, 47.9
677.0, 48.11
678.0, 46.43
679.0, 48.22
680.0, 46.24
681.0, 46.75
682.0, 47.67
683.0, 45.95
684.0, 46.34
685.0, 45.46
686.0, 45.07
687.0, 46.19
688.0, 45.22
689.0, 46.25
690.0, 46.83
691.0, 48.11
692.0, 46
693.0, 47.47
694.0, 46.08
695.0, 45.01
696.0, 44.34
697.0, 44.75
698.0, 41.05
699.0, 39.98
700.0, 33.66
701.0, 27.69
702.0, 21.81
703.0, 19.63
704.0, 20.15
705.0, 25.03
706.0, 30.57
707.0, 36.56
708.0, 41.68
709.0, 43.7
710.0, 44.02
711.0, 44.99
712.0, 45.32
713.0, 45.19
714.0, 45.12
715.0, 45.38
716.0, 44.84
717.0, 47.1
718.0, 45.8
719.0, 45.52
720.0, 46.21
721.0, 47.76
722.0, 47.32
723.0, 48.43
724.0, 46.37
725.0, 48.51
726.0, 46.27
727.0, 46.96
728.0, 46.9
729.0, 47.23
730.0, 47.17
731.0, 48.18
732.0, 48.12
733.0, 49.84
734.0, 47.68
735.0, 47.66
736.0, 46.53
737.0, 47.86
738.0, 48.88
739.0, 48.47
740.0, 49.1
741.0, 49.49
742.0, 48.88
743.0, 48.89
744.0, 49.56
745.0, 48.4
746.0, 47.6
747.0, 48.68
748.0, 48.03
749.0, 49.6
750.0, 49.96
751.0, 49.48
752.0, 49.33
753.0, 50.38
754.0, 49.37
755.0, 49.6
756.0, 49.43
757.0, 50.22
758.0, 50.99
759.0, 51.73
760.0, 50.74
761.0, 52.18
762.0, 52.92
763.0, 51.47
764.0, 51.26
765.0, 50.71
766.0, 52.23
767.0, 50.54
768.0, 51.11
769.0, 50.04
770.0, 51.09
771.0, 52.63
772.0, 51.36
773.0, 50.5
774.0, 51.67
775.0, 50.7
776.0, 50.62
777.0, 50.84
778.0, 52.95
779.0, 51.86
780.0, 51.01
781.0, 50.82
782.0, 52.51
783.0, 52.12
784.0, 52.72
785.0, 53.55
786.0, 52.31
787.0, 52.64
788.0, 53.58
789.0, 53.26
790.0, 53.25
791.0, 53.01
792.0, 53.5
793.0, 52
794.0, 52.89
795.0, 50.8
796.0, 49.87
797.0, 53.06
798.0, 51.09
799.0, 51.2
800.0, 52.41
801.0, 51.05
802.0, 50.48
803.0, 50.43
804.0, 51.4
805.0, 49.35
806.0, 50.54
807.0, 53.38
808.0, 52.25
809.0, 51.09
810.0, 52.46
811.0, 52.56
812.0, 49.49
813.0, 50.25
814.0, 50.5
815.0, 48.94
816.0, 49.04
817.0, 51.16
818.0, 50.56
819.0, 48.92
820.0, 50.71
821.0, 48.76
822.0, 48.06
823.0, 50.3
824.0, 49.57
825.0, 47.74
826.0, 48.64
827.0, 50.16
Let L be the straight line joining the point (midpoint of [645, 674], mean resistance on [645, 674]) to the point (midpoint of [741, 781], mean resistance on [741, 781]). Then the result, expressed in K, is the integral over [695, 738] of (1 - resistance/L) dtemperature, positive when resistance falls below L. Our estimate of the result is 5.8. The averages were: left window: 47.3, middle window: 42.5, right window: 50.5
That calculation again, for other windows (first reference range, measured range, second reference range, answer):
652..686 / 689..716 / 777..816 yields 5.1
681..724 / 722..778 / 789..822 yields -4.0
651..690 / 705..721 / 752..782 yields 2.0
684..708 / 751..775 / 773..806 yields -1.4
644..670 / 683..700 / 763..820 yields 1.1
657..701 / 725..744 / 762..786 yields 0.5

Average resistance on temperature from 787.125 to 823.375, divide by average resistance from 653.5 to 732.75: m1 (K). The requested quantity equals 1.15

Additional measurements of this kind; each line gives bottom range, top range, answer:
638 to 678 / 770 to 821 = 1.09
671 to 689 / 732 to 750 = 1.03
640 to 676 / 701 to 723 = 0.84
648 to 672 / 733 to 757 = 1.03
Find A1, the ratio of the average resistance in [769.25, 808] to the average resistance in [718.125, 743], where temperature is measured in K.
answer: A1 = 1.1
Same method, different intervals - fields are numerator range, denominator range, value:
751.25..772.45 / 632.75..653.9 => 1.11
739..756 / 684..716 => 1.22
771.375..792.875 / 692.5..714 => 1.38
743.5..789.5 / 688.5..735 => 1.19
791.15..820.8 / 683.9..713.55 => 1.28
